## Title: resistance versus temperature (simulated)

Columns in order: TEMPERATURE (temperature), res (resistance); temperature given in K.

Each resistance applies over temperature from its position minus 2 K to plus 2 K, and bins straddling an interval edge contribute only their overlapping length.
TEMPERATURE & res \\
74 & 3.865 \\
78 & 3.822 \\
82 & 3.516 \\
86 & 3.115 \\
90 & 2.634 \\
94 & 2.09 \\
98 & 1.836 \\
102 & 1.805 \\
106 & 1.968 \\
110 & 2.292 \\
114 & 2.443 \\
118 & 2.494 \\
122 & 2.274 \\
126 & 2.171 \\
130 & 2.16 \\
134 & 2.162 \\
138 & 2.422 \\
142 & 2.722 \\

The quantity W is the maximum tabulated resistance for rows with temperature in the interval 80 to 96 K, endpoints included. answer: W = 3.516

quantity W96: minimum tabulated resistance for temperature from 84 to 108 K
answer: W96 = 1.805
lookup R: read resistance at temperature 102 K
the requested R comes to 1.805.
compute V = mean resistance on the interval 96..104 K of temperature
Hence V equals 1.82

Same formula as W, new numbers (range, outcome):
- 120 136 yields 2.274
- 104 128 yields 2.494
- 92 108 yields 2.09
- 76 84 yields 3.822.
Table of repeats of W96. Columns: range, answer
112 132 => 2.16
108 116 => 2.292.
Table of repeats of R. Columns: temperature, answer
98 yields 1.836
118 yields 2.494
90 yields 2.634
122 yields 2.274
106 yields 1.968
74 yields 3.865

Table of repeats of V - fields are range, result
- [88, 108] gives 2.07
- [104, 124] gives 2.29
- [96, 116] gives 2.07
